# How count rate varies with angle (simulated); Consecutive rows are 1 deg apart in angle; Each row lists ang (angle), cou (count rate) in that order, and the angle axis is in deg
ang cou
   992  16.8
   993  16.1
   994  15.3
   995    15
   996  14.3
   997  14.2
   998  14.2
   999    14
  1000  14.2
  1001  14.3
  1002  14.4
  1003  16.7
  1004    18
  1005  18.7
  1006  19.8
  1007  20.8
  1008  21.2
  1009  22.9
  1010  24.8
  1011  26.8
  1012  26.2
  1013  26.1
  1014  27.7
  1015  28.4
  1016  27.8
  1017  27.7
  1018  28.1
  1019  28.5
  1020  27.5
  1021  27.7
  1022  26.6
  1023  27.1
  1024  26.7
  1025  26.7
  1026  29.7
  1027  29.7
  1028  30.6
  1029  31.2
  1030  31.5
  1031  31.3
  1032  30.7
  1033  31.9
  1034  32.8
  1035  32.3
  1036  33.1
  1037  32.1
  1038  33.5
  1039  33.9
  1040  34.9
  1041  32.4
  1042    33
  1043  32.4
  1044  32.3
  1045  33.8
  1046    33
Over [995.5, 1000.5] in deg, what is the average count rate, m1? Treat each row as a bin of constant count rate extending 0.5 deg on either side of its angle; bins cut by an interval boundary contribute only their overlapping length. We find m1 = 14.2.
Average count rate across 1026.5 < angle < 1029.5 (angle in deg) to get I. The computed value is 30.5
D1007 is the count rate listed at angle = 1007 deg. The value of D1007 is 20.8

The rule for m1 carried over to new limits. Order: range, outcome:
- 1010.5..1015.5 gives 27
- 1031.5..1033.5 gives 31.3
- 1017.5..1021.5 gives 28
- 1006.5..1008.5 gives 21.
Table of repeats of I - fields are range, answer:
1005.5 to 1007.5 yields 20.3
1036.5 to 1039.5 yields 33.2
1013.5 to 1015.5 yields 28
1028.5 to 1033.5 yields 31.3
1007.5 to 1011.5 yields 23.9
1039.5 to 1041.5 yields 33.6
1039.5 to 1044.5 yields 33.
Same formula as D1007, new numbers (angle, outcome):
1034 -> 32.8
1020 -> 27.5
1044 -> 32.3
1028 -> 30.6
